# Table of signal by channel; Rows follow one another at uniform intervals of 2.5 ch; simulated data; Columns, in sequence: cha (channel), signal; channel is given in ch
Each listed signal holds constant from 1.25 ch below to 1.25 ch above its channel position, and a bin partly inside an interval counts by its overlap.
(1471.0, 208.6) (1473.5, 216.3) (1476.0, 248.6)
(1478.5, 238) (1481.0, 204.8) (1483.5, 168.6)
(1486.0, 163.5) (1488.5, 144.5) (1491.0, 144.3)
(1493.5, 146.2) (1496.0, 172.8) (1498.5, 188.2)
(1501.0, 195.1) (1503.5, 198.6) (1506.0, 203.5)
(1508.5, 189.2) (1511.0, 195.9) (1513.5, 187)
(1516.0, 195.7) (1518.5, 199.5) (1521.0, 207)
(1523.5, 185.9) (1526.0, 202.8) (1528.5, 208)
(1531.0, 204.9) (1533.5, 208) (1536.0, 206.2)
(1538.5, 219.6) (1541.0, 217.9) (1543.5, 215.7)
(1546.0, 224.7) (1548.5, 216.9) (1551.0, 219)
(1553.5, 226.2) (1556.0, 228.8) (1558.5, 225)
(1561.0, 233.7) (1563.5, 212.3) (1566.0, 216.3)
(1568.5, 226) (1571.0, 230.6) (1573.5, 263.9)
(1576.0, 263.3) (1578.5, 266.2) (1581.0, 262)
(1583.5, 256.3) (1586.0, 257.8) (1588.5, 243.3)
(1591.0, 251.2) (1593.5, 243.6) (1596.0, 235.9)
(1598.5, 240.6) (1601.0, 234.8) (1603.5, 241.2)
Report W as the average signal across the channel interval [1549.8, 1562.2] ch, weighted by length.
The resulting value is 227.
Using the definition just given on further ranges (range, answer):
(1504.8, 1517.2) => 194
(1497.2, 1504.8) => 194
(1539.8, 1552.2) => 219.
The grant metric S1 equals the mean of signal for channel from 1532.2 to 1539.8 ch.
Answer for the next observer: 211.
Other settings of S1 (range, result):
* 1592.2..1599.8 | 240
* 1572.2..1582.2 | 264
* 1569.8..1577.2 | 253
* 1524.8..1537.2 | 206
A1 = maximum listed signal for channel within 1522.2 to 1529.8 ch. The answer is 208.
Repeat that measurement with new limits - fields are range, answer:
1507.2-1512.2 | 195.9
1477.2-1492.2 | 238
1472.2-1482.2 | 248.6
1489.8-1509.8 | 203.5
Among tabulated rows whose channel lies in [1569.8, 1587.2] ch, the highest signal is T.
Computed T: 266.2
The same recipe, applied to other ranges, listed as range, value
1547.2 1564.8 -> 233.7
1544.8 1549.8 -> 224.7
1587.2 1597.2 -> 251.2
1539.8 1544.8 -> 217.9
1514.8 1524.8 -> 207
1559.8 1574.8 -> 263.9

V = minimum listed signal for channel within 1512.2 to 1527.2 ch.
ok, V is 185.9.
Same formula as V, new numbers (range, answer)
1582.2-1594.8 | 243.3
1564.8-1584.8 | 216.3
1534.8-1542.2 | 206.2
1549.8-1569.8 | 212.3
